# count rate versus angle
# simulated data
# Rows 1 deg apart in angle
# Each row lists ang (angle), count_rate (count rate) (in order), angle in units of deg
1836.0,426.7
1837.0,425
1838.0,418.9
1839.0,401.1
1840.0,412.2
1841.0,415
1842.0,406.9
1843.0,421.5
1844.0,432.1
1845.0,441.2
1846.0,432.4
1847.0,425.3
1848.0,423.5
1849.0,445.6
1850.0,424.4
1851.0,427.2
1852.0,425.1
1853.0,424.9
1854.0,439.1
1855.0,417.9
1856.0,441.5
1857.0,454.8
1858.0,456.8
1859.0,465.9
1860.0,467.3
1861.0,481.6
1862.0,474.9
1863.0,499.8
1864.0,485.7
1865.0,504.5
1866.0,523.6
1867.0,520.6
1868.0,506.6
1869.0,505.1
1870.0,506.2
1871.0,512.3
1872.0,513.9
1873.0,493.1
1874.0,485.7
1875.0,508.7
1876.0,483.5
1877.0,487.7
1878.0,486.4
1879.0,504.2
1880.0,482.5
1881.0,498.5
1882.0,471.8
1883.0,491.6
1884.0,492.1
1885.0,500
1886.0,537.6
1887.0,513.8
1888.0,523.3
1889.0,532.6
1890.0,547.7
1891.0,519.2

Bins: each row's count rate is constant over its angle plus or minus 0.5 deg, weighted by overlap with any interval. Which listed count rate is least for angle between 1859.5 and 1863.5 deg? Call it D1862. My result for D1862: 467.3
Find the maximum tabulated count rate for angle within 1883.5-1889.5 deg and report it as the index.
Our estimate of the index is 537.6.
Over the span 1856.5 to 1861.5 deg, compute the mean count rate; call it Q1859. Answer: 465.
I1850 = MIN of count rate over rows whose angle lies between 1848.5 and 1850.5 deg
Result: 424.4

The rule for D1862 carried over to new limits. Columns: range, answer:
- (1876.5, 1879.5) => 486.4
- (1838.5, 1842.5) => 401.1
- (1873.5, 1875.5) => 485.7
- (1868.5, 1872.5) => 505.1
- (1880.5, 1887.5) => 471.8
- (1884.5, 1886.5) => 500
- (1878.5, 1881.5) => 482.5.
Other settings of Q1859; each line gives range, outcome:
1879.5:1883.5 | 486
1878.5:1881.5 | 495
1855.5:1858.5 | 451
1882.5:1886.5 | 505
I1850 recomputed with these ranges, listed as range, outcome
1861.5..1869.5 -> 474.9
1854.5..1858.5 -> 417.9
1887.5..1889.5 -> 523.3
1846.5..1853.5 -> 423.5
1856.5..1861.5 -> 454.8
